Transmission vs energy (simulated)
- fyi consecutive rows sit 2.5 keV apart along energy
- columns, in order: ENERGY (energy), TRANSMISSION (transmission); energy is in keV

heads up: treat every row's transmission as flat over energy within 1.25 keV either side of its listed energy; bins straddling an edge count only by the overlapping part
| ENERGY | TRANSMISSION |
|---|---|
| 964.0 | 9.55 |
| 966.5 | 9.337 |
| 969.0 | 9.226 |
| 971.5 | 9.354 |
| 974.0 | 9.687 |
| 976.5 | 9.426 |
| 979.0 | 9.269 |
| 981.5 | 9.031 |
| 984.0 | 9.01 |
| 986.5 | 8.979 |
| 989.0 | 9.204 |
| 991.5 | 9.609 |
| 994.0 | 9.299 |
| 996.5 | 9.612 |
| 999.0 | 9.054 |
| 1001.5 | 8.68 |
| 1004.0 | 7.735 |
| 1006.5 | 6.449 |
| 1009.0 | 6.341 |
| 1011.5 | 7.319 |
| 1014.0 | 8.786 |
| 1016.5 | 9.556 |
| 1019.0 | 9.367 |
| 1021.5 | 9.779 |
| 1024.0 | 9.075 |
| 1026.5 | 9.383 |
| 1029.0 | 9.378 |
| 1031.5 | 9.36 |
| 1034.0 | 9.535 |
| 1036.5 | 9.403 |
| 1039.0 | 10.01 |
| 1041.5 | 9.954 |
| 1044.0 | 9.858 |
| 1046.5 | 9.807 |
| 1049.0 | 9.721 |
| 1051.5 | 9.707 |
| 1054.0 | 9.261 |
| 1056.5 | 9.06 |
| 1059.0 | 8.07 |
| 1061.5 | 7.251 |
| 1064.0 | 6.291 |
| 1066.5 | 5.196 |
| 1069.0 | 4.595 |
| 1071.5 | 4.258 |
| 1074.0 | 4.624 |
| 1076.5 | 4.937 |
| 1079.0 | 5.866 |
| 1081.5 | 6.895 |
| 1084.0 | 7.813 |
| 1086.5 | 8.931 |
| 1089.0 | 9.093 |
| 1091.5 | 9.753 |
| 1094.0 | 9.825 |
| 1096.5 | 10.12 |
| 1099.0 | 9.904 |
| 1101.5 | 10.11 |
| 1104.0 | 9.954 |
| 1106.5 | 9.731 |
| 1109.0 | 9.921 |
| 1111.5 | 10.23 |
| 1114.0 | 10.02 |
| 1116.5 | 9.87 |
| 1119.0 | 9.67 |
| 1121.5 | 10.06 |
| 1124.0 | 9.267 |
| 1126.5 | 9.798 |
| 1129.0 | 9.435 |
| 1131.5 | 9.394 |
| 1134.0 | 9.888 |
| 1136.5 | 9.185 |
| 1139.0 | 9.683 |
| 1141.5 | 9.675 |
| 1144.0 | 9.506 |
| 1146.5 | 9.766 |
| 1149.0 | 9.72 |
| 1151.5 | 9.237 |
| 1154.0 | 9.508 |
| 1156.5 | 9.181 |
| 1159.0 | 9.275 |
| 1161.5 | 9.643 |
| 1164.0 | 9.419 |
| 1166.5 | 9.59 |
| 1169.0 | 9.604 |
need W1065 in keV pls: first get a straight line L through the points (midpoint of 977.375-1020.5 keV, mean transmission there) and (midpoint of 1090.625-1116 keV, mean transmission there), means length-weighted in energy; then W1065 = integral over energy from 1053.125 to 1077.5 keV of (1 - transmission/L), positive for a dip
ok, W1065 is 8.1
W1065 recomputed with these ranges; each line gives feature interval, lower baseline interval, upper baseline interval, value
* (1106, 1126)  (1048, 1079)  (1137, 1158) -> -3.1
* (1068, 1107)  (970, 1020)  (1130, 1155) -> 5.9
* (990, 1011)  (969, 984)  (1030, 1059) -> 2.4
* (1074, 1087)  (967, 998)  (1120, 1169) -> 4.0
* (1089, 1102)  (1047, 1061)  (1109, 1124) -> -0.3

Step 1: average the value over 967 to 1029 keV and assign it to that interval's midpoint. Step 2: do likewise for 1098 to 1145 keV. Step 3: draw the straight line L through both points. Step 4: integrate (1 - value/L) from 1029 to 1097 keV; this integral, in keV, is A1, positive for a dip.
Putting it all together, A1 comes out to 8.9 keV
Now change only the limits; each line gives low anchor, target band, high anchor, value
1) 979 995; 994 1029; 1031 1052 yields 3.1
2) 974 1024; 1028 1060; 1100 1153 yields -1.3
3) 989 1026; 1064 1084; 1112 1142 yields 8.2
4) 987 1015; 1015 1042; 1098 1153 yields -2.6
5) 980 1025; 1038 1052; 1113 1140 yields -1.3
